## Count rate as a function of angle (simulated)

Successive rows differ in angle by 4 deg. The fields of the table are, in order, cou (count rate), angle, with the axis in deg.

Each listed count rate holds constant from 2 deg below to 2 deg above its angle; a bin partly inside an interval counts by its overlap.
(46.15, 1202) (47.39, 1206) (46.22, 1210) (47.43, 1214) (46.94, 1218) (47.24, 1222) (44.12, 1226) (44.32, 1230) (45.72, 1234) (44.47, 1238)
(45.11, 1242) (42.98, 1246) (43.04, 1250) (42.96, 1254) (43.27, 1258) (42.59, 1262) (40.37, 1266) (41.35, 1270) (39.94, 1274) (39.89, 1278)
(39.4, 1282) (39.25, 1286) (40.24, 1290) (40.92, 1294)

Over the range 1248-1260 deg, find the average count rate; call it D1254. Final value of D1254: 43.1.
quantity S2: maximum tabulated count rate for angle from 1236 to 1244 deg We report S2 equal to 45.11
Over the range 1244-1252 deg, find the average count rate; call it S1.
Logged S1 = 43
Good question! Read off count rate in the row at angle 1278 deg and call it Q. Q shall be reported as 39.89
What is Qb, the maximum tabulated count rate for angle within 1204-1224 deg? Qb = 47.43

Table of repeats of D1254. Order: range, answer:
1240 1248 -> 44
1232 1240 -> 45.1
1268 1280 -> 40.4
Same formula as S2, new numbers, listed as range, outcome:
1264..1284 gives 41.35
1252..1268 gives 43.27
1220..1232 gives 47.24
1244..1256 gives 43.04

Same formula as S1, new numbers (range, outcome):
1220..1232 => 45.2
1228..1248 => 44.5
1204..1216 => 47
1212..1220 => 47.2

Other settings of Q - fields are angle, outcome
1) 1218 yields 46.94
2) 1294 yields 40.92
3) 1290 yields 40.24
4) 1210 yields 46.22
